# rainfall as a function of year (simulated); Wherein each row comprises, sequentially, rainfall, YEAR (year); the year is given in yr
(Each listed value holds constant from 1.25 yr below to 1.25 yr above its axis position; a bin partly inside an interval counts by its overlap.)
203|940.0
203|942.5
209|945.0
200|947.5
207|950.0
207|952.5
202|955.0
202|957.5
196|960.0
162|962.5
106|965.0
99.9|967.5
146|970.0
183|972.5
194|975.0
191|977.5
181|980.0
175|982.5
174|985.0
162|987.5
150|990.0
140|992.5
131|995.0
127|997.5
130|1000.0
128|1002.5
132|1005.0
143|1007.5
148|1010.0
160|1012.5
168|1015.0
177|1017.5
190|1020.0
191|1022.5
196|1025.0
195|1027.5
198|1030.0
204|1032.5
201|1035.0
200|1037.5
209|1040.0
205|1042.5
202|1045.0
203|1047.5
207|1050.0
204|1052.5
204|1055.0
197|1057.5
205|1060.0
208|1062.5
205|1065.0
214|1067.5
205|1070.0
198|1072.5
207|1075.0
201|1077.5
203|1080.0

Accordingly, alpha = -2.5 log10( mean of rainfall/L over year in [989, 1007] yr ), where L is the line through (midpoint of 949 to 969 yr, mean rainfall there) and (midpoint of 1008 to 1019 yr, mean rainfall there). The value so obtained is 0.23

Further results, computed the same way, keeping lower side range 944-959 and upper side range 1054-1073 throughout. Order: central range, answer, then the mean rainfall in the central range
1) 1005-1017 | 0.310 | 154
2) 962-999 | 0.304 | 154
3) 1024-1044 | 0.019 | 201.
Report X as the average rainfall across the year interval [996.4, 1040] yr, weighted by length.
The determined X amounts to 171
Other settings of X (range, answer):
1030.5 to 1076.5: 204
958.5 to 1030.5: 161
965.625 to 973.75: 140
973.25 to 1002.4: 159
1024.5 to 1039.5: 200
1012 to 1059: 196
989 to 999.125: 136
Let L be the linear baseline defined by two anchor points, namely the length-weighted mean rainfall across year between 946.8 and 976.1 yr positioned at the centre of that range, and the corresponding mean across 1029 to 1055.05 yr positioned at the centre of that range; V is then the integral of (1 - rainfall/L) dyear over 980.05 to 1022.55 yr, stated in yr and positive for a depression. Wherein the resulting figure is 7.8 yr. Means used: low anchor 175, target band 154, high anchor 203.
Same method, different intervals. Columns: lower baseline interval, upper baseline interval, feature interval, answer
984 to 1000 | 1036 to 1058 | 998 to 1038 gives 0.7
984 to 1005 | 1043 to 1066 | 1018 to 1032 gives -1.6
